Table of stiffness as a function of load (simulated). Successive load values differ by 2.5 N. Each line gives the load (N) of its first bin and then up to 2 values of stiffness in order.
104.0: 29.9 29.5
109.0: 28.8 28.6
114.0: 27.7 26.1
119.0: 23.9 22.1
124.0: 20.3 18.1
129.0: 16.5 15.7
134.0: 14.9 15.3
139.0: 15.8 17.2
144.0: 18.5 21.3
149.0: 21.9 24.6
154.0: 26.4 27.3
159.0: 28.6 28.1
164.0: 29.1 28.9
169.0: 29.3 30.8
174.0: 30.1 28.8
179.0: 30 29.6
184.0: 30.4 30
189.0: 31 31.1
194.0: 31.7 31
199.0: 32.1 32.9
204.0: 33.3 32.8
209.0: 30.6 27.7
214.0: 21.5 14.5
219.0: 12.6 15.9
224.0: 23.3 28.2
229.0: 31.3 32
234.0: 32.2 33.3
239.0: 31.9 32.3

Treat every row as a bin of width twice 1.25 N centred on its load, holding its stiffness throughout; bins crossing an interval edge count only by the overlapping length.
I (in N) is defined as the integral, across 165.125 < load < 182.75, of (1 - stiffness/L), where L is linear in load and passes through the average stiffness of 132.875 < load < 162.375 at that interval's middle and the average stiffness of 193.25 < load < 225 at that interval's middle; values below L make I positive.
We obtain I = -4.6 N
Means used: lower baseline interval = 21.6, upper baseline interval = 26.1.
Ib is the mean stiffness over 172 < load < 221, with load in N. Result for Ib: 28.4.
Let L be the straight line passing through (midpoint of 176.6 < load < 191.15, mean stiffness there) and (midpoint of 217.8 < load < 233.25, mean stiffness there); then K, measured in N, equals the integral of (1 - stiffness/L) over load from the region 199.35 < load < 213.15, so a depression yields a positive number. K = -2.2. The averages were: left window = 30.1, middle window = 31.2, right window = 24.2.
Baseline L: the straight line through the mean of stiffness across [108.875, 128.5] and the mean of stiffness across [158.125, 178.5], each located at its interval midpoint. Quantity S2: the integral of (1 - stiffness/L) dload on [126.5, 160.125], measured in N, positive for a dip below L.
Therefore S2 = 8.2 N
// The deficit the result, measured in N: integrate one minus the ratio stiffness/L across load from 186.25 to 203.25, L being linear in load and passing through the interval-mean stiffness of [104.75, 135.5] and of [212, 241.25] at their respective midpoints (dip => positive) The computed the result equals -4.7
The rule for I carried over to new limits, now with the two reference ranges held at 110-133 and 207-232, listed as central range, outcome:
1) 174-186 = -3.5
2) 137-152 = 2.1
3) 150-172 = -5.0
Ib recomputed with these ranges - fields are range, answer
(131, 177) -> 23.9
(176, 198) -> 30.5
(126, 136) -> 16.1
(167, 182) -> 29.7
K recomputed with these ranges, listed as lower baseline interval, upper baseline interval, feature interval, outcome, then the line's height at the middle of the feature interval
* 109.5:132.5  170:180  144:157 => 1.5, 26.5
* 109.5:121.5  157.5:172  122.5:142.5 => 7.6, 27.2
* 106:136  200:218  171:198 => -4.5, 26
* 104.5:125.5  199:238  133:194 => 1.2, 26.4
